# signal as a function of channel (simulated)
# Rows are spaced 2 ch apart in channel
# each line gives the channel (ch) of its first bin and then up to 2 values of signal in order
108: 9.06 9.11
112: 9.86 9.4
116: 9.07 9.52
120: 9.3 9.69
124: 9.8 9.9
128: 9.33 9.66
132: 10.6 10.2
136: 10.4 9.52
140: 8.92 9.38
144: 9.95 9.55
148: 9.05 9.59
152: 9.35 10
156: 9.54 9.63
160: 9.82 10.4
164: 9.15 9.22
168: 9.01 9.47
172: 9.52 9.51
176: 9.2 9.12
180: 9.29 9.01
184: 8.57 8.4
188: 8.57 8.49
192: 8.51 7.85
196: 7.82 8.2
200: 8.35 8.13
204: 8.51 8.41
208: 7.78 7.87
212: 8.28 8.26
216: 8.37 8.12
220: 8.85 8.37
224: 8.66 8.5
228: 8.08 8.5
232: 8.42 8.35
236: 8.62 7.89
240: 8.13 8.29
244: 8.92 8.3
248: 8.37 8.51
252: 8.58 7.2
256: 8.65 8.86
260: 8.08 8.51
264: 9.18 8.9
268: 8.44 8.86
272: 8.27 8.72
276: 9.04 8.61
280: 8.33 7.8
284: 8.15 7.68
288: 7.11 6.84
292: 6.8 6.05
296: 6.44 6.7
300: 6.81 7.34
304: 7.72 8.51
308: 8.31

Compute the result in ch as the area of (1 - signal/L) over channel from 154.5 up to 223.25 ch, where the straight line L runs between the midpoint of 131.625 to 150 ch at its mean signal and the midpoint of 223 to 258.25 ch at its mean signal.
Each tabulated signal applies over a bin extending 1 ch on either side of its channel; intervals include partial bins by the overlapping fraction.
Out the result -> 2.29 ch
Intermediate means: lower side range 9.69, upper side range 8.37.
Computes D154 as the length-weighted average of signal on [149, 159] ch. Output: 9.62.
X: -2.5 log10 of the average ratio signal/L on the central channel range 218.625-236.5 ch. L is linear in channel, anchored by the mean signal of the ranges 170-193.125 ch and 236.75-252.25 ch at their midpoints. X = 0.01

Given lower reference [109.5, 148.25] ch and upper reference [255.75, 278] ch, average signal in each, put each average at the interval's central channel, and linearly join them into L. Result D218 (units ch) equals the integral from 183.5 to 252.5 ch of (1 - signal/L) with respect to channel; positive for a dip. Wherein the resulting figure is 5.19 ch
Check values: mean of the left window 9.63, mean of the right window 8.68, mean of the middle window 8.33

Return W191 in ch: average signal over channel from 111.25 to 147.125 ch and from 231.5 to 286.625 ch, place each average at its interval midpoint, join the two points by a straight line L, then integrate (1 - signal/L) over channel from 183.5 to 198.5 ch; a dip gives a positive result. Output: 1.3 ch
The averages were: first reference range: 9.67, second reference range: 8.42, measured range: 8.3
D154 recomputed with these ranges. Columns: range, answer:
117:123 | 9.5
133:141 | 9.76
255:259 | 8.75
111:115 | 9.63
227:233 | 8.33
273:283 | 8.5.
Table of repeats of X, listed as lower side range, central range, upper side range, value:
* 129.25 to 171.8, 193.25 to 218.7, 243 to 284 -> 0.12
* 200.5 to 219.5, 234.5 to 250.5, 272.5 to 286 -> -0.01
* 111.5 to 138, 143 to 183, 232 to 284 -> -0.01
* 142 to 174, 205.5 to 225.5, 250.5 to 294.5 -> 0.07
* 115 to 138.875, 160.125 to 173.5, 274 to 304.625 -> -0.03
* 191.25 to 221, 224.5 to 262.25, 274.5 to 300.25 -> -0.07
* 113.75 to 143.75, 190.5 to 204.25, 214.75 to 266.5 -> 0.09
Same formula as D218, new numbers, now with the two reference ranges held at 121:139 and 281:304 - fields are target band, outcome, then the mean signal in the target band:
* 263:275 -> -1.96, 8.73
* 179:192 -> 0.34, 8.71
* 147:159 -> -0.03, 9.53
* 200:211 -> 0.56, 8.16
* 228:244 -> -0.53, 8.34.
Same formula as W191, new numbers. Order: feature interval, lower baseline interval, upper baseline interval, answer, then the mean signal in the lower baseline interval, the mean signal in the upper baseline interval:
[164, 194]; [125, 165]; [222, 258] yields 0.9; 9.7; 8.37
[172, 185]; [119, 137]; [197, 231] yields -0.3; 9.88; 8.31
